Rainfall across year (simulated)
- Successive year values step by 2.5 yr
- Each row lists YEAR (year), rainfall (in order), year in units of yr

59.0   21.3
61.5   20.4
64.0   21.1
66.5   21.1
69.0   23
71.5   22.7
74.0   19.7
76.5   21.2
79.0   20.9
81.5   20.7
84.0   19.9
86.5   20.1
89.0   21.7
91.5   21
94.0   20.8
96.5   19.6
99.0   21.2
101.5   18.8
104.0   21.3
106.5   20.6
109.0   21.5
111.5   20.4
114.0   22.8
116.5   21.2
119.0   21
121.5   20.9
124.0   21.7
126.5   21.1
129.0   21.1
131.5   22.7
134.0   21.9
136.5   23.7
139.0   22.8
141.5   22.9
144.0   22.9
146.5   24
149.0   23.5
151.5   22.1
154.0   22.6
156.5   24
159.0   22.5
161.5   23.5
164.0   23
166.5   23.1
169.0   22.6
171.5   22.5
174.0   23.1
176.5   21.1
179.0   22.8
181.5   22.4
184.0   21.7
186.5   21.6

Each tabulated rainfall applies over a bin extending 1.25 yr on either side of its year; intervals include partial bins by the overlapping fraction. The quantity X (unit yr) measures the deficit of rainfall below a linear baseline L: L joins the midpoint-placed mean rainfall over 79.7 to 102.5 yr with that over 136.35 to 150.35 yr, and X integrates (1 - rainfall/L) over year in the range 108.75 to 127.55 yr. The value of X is 0.50 yr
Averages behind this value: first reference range 20.5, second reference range 23.3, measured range 21.3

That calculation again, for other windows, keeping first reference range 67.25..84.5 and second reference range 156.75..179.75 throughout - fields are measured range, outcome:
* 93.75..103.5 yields 0.7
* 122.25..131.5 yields 0.2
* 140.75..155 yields -0.4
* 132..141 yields -0.2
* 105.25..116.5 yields 0.2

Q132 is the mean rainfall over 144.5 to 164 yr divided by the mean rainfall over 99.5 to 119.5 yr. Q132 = 1.1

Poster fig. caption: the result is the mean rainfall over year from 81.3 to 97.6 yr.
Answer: 20.5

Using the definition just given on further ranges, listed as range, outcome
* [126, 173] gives 22.8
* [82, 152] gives 21.5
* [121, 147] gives 22.3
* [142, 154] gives 23.1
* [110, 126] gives 21.3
